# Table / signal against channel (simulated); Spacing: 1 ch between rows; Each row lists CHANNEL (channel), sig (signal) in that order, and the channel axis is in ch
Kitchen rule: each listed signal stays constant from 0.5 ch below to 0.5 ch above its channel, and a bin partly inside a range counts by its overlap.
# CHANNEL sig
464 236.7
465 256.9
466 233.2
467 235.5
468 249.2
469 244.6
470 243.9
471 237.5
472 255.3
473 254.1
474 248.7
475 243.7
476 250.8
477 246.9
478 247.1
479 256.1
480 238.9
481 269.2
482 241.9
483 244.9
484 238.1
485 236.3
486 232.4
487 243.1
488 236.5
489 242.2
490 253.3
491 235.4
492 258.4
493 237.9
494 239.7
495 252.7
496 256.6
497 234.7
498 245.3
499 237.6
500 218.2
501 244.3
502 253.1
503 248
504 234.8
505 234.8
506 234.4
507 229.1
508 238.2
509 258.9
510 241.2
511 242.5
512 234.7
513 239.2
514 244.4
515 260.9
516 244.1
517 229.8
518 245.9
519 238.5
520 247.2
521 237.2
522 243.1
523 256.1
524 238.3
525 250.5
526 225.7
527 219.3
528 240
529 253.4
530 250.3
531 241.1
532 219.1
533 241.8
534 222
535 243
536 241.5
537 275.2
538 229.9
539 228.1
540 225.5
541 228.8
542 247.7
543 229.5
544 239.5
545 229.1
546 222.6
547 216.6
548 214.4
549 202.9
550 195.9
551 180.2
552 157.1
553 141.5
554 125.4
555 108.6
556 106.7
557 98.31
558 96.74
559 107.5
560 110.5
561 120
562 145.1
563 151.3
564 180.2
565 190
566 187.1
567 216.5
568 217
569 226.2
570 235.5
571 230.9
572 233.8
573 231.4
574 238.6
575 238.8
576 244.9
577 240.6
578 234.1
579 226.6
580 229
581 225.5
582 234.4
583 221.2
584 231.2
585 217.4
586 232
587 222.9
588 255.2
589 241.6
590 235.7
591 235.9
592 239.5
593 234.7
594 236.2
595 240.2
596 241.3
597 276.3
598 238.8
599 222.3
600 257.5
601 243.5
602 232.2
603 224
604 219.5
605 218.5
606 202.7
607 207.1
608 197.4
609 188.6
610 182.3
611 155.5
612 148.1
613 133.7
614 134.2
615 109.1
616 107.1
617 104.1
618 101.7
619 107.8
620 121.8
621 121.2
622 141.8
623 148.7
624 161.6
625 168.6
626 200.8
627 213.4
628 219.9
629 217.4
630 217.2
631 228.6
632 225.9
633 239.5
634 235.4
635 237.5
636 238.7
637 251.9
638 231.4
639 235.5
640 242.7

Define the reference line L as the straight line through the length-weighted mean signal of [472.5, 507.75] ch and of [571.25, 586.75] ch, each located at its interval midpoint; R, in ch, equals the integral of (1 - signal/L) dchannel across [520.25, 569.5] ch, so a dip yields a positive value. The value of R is 7.2 ch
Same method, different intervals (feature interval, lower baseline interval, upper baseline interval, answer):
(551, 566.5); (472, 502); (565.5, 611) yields 6.4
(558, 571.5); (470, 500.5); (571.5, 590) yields 3.4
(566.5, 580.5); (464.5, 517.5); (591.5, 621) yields -1.8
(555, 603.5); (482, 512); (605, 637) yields -3.4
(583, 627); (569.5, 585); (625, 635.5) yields 6.3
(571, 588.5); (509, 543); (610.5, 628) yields -4.7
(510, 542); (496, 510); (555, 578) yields -3.0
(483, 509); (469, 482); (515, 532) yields 0.5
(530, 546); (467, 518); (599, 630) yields -1.3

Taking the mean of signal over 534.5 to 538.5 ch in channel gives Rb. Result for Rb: 247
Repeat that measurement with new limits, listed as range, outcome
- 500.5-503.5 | 248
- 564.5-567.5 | 198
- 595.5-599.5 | 245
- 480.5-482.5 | 256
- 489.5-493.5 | 246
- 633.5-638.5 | 239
